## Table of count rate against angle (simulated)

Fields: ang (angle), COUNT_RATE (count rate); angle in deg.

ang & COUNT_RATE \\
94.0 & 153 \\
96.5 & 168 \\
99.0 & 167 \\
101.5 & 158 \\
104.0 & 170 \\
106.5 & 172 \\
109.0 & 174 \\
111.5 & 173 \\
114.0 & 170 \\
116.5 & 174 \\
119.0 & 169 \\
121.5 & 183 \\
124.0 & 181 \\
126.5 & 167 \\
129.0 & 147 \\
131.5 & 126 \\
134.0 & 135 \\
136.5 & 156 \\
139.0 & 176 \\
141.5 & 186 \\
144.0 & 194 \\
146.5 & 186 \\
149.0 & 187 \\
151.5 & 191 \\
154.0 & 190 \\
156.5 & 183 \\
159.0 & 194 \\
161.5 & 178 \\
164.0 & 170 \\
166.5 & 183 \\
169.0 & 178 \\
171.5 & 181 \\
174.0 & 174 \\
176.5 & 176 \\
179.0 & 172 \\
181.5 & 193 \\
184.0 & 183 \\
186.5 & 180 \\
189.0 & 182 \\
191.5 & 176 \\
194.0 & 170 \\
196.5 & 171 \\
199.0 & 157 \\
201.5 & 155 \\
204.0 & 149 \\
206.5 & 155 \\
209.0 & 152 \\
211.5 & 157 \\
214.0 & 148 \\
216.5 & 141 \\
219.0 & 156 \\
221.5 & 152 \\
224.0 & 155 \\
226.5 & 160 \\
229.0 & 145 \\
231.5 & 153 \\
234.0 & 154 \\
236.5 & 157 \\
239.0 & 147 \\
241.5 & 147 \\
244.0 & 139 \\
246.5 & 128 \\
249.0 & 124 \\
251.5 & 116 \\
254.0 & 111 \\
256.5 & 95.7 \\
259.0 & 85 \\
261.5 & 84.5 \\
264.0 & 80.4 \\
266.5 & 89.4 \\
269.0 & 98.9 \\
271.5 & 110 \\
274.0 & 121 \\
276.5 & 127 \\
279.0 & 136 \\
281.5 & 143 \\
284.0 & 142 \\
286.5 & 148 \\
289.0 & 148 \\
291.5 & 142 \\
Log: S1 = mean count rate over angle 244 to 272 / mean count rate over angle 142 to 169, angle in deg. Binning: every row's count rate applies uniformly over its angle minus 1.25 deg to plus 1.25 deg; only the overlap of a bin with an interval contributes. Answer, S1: 0.56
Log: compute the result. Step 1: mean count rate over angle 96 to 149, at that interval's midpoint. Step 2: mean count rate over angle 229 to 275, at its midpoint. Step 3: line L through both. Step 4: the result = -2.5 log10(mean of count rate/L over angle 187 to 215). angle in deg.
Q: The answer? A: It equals -0.16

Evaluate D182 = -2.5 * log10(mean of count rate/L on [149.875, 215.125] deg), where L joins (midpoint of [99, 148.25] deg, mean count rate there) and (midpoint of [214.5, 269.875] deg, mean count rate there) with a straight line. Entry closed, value -0.16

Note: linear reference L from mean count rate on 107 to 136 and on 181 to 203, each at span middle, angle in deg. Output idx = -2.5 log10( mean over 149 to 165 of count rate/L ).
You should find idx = -0.10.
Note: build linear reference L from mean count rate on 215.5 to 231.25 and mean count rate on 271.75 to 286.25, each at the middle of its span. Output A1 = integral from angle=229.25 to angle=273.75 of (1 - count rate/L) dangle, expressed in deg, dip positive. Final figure 7.3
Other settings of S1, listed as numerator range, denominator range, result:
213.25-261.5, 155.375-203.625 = 0.77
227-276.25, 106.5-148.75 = 0.72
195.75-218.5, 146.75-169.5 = 0.83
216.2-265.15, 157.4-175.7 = 0.73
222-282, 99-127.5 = 0.73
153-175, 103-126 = 1.04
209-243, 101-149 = 0.90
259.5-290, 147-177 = 0.65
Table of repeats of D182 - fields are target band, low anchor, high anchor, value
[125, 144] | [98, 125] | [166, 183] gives 0.10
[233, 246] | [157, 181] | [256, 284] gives -0.14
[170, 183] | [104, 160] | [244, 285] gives -0.17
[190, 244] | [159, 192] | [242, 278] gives -0.08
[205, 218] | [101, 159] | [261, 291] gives -0.05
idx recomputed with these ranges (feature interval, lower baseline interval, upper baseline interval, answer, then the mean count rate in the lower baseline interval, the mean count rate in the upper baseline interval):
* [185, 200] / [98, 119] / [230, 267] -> -0.224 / 170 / 122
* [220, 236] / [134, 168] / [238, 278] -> -0.165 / 181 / 113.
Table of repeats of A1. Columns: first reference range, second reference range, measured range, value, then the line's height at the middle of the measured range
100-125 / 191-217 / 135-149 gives -1.01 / 167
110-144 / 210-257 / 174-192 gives -3.12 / 153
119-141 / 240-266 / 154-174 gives -4.70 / 147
